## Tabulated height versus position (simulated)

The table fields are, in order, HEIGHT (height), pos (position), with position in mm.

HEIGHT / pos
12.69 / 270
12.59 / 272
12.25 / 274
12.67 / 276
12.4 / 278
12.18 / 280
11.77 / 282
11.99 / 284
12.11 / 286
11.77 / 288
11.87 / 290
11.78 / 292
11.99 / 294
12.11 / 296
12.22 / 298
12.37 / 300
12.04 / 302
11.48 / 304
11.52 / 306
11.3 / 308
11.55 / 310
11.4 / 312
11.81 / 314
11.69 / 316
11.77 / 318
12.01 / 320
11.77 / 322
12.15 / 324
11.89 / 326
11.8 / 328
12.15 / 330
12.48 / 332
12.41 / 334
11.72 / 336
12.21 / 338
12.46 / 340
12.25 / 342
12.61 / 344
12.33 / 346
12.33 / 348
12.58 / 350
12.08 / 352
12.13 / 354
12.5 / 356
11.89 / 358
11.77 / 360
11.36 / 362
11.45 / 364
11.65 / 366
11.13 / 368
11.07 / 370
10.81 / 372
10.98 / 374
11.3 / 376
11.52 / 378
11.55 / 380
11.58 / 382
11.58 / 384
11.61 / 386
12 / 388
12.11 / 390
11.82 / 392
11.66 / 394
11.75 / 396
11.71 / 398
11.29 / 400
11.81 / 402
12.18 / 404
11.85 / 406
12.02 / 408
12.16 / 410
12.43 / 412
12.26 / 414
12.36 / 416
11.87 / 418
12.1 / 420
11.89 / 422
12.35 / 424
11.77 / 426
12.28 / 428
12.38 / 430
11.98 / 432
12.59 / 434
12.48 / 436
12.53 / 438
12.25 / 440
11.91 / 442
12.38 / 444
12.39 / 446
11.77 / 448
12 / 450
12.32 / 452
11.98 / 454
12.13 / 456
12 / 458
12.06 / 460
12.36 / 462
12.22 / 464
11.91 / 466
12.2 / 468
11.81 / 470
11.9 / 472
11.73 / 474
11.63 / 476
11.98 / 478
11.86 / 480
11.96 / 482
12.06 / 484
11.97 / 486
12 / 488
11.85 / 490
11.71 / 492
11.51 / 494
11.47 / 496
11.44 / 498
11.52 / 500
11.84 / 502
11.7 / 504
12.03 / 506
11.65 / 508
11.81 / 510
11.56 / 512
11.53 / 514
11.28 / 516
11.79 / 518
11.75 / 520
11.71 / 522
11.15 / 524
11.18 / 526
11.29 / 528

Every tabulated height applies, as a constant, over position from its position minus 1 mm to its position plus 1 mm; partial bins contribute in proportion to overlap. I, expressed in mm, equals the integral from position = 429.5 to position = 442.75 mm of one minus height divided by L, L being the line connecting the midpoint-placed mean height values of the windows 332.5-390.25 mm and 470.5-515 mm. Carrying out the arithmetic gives -0.6 mm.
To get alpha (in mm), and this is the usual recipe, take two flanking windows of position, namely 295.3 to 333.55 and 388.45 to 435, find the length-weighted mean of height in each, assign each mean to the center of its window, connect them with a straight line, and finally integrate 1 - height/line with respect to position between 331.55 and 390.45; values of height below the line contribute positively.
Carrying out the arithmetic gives 0.5 mm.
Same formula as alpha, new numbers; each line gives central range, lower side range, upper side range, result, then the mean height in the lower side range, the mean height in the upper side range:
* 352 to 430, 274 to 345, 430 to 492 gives 1.61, 12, 12.1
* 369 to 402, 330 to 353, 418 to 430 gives 1.78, 12.3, 12.1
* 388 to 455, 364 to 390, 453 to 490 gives -2.23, 11.4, 12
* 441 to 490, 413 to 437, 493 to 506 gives -0.58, 12.2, 11.6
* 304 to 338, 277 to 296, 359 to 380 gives -0.38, 12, 11.3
